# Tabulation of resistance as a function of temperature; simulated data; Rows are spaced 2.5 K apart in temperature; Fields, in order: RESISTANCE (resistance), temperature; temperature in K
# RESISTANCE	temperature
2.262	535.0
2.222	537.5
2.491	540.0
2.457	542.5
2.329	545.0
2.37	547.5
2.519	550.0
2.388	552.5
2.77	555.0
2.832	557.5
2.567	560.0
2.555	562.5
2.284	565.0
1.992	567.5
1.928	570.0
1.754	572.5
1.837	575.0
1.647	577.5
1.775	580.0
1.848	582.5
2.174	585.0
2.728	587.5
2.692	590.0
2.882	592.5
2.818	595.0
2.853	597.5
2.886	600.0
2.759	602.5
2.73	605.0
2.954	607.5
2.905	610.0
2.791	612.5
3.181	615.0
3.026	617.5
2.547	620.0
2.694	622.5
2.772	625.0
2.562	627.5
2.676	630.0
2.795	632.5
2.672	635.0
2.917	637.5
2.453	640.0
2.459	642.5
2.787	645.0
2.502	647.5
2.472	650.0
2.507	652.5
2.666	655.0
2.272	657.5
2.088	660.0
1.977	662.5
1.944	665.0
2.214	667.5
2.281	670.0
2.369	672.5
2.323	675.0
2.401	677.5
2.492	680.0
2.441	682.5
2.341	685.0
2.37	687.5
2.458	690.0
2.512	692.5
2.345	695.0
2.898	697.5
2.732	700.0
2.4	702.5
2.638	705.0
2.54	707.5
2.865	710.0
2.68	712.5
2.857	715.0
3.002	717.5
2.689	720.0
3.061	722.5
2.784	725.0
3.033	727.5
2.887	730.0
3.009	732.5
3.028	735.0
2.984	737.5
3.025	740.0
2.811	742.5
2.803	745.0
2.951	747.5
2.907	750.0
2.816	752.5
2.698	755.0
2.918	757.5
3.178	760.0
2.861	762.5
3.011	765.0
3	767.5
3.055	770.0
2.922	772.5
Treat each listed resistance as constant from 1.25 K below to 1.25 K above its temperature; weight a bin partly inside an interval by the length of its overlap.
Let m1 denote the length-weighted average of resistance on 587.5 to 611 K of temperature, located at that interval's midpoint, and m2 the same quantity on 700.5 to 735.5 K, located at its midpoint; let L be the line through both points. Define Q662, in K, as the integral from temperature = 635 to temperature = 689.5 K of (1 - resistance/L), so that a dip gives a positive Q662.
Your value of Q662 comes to 8.1 K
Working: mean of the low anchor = 2.82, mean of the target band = 2.4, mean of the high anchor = 2.81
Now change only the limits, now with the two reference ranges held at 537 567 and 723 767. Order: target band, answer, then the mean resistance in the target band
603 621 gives -1.79 K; 2.88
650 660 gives 1.05 K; 2.43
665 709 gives 5.50 K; 2.44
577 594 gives 1.81 K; 2.28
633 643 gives 0.10 K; 2.65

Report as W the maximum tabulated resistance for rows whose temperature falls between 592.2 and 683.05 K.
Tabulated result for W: 3.181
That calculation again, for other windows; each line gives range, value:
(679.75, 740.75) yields 3.061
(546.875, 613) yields 2.954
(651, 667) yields 2.666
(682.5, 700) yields 2.898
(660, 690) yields 2.492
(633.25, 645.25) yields 2.917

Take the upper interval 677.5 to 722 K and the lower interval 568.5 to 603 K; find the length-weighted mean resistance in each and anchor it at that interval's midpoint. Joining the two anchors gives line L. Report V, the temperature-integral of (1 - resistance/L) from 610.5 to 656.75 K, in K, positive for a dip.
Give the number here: -4.9 K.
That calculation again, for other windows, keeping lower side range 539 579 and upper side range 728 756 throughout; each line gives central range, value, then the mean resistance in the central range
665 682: 2.26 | 2.32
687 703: 1.19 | 2.54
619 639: -1.40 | 2.7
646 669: 2.82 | 2.3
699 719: 0.59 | 2.71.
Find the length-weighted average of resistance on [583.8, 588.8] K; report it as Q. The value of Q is 2.46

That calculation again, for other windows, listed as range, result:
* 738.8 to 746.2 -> 2.88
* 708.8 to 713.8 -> 2.77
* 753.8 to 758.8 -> 2.81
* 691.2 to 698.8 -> 2.59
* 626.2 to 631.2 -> 2.62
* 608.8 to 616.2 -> 2.96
